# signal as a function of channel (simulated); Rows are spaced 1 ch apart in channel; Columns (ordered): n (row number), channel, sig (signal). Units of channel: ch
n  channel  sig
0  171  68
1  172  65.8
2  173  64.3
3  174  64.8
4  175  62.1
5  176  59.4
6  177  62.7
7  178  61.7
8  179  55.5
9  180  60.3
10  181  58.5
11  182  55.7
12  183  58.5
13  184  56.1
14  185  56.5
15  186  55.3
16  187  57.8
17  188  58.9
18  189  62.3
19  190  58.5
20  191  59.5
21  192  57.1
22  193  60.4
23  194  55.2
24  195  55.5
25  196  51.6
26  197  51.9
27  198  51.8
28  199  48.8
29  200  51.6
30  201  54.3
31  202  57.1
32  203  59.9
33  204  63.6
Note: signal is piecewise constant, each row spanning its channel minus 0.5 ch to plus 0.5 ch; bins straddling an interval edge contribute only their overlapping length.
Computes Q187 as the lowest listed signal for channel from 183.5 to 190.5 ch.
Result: 55.3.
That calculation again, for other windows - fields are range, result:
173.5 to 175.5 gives 62.1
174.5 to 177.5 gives 59.4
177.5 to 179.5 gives 55.5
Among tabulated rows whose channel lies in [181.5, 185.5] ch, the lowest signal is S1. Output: 55.7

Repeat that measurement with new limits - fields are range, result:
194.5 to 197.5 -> 51.6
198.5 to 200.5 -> 48.8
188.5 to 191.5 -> 58.5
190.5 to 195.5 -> 55.2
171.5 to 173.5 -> 64.3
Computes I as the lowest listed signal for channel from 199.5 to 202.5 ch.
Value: 51.6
